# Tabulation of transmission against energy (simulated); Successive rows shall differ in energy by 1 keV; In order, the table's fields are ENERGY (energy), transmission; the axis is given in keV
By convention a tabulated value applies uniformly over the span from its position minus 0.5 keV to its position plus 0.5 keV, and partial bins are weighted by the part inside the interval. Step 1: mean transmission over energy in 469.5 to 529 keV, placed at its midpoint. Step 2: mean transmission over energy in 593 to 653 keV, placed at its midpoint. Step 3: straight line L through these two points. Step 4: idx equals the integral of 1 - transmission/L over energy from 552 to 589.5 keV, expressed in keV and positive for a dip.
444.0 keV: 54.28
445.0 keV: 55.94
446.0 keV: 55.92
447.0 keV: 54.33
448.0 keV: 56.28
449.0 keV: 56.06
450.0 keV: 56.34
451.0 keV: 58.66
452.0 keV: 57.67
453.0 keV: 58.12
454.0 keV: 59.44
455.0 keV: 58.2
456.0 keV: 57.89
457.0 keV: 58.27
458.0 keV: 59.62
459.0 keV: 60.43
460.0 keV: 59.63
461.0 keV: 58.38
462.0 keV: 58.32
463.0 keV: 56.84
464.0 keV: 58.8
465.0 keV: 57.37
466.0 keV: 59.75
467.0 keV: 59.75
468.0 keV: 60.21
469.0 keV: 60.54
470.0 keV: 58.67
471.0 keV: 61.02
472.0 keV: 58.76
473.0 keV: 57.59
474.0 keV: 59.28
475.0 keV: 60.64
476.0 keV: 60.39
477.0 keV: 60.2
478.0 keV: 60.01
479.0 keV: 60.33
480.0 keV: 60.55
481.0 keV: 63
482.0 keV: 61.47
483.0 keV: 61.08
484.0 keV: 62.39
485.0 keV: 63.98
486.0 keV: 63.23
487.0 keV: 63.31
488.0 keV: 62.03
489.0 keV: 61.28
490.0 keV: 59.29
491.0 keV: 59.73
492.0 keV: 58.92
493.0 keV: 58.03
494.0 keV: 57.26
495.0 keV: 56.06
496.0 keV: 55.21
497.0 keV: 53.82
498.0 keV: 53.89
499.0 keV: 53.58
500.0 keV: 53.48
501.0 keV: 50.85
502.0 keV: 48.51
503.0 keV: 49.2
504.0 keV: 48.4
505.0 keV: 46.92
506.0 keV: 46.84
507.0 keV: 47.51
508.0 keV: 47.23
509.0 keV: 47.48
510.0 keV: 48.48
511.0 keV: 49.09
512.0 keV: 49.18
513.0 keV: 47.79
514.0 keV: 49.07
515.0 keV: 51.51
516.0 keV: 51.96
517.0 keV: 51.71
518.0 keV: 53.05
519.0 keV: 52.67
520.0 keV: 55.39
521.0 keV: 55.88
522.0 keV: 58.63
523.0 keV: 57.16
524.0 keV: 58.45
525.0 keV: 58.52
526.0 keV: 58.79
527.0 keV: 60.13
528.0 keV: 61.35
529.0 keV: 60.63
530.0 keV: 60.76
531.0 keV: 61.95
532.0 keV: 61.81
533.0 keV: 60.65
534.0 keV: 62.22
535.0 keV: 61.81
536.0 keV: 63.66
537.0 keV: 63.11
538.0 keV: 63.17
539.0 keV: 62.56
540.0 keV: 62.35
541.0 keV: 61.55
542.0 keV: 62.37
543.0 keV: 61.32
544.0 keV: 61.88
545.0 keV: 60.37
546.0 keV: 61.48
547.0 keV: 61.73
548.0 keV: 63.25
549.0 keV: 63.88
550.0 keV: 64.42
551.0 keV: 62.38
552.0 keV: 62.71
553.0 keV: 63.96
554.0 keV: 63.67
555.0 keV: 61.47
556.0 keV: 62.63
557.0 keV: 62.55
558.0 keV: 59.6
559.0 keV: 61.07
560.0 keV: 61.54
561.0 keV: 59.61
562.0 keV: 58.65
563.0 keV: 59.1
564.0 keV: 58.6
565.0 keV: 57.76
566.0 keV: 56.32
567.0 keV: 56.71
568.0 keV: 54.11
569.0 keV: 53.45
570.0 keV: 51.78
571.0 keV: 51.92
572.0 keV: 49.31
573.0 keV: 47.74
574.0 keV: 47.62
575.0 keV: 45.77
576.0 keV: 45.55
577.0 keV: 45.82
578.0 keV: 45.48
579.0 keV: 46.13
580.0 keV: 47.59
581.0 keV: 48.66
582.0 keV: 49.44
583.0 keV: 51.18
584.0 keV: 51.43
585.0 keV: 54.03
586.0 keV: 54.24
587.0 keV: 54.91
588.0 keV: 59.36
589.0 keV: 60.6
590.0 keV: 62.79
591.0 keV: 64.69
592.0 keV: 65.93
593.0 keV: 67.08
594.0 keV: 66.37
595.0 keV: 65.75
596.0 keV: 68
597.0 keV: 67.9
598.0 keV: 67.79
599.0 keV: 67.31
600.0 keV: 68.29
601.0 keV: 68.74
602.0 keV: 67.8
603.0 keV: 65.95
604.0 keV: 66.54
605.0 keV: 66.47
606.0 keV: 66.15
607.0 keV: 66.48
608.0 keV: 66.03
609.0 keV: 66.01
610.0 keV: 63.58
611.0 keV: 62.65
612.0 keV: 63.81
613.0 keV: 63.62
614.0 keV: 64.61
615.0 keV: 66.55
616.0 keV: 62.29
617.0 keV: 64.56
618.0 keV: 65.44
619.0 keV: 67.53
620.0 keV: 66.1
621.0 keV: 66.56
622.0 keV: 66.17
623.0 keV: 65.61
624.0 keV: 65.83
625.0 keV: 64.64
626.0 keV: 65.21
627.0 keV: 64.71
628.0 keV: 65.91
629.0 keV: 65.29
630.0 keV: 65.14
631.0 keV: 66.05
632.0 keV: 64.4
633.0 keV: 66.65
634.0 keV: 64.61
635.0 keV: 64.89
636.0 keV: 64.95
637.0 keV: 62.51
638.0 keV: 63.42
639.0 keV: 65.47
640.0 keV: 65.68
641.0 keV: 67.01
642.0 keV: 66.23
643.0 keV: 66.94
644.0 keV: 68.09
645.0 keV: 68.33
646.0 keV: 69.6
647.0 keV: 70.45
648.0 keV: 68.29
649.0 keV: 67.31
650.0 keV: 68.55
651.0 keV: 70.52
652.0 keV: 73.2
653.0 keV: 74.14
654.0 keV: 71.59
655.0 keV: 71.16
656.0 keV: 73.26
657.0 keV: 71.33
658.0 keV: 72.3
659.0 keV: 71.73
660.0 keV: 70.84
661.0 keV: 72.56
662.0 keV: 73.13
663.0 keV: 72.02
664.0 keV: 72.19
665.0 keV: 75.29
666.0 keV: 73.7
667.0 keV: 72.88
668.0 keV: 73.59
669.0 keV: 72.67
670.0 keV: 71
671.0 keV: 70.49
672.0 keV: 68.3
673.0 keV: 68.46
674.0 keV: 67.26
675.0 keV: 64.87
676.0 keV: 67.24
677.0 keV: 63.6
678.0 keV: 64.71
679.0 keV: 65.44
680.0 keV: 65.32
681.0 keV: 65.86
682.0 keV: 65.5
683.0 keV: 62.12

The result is 4.4 keV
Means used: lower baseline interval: 56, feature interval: 54.7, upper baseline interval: 66.4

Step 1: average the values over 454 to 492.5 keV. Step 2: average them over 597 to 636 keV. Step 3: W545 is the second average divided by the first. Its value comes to 1.09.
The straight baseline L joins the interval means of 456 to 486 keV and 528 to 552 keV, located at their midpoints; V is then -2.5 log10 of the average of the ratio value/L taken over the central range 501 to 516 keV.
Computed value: 0.25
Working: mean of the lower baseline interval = 59.9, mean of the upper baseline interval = 62.1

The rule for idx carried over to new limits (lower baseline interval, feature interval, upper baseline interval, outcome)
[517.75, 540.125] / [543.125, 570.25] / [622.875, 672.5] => 0.71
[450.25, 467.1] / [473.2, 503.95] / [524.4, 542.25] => 0.78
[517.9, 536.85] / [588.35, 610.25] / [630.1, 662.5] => -0.43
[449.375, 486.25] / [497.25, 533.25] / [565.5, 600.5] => 2.84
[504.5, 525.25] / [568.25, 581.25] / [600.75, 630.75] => 2.50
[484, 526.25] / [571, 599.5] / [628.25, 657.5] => 2.86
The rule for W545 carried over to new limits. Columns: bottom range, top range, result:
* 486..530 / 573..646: 1.15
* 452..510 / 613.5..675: 1.19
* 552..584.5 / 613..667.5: 1.25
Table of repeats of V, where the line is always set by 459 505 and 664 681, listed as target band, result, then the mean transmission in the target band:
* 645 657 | -0.04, 70.7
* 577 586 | 0.28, 49.3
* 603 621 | 0.01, 65.3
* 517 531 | 0.05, 57.7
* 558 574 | 0.13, 55.7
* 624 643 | 0.03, 65.2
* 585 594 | 0.06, 61.1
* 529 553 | -0.01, 62.2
